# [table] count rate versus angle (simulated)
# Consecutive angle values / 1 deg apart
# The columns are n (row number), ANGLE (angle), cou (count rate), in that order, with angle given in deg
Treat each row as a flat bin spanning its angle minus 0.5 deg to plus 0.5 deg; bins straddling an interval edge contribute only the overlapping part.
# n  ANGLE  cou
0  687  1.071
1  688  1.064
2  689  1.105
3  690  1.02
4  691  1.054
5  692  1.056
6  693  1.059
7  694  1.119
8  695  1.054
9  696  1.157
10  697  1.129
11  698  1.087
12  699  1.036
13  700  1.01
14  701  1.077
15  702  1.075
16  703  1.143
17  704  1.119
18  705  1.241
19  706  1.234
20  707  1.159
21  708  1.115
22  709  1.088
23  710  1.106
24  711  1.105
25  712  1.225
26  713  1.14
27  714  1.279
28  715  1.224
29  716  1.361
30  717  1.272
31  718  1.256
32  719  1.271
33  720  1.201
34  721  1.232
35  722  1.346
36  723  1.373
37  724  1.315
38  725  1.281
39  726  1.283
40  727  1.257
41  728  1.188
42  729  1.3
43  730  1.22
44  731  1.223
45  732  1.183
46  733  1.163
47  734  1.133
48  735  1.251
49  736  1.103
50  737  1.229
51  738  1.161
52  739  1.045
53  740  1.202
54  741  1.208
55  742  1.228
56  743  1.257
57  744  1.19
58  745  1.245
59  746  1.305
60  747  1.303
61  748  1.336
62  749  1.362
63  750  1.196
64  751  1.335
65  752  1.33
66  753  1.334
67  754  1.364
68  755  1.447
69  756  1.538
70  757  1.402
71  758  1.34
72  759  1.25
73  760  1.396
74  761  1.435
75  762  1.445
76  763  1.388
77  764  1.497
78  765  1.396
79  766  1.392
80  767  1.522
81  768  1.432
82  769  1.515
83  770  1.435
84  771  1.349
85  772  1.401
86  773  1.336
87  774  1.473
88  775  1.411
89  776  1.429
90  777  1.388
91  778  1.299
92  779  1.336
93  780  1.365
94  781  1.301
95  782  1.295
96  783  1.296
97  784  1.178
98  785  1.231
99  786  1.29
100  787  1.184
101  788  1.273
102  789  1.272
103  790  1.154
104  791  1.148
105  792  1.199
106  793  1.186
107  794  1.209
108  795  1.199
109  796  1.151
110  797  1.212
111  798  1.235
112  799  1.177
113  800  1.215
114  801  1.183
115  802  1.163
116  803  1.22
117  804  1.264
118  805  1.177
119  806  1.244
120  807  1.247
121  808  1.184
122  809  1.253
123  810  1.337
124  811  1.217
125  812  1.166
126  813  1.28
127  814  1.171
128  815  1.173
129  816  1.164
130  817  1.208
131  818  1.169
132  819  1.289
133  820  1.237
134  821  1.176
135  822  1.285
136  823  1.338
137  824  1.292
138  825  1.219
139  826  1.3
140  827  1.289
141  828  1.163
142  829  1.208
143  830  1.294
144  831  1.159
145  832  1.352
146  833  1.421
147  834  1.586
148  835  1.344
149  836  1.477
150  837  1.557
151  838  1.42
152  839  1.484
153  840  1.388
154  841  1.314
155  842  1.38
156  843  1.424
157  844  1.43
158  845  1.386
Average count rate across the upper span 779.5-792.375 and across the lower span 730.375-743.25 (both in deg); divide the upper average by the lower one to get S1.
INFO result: 1.05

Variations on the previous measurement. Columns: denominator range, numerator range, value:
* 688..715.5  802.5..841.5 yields 1.15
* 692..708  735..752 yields 1.11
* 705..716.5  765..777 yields 1.20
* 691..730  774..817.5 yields 1.05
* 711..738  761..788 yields 1.10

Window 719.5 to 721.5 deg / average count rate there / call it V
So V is 1.22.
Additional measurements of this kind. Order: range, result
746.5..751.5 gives 1.31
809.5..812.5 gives 1.24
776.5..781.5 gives 1.34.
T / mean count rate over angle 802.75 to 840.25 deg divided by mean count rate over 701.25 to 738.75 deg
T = 1.1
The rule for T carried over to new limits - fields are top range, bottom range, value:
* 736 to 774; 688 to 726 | 1.15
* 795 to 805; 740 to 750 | 0.95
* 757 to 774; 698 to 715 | 1.24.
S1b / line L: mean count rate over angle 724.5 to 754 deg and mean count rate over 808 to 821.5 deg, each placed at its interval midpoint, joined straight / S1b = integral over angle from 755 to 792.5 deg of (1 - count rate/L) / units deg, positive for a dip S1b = -3.8 deg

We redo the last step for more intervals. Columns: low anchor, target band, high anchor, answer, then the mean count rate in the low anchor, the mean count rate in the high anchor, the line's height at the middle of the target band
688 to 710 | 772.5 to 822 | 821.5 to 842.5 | 1.4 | 1.1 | 1.35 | 1.28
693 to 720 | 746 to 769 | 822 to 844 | -2.8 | 1.16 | 1.35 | 1.24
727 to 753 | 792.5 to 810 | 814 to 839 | 0.9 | 1.23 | 1.3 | 1.28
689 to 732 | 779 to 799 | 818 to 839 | 0.6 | 1.18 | 1.32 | 1.27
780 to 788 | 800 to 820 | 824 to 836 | 1.1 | 1.26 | 1.31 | 1.29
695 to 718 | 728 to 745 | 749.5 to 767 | 1.2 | 1.15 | 1.39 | 1.29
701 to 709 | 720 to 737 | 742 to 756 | -0.1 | 1.15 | 1.31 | 1.24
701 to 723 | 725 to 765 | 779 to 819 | -2.5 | 1.2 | 1.22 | 1.21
